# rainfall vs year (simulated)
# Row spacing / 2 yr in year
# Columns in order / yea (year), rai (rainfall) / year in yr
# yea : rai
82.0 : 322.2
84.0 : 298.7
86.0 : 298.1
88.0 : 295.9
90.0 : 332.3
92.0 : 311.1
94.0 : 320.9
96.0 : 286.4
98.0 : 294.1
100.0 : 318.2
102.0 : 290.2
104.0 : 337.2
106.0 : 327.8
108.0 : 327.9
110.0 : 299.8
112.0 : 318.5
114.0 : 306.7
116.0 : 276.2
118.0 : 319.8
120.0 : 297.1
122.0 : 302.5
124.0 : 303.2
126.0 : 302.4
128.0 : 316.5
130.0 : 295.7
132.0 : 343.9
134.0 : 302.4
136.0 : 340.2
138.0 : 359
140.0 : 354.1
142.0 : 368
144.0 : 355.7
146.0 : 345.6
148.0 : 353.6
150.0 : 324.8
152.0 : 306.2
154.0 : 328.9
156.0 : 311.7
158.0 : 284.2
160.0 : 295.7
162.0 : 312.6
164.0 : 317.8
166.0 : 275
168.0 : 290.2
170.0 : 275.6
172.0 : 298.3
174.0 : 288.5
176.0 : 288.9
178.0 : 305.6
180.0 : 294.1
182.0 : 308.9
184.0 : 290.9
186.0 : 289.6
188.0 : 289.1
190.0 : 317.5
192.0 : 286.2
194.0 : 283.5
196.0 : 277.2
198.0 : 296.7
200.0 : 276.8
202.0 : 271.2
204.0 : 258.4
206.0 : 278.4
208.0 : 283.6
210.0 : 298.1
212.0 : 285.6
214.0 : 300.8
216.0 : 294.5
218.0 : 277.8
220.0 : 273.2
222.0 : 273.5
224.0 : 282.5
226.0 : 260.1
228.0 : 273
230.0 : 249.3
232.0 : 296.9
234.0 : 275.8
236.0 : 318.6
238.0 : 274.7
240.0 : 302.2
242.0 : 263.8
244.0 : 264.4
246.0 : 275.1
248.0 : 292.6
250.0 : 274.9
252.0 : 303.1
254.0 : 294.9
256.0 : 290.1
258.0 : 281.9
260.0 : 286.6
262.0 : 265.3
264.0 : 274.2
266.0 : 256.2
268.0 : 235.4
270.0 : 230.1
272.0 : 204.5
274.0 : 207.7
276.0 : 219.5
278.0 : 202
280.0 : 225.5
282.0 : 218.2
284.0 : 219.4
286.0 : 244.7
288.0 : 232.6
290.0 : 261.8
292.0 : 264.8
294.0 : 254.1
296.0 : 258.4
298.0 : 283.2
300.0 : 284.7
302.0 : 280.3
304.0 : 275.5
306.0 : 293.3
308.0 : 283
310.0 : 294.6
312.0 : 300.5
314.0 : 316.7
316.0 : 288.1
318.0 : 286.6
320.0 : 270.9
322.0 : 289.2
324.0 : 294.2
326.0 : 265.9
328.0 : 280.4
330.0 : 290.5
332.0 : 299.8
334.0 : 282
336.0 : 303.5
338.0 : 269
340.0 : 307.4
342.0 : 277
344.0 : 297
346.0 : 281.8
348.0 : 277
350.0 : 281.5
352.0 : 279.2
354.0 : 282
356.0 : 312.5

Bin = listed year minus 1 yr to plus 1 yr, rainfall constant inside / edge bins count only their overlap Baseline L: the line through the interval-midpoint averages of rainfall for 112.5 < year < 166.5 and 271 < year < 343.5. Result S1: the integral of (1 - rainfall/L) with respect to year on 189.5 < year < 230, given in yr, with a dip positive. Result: 2.2 yr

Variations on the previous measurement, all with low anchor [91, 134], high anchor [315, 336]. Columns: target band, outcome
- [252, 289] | 5.9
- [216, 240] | 1.4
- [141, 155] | -1.6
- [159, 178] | 0.5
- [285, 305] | 1.7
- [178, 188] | 0.2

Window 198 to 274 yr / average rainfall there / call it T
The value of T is 275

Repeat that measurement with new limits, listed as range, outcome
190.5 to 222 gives 283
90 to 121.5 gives 309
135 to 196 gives 311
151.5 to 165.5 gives 307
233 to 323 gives 267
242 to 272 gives 271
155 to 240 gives 288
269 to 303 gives 241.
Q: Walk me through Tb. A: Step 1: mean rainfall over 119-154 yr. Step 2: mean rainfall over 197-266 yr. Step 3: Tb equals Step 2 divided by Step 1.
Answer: 0.9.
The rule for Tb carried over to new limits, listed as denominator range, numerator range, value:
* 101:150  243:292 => 0.78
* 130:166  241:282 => 0.78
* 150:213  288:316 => 0.95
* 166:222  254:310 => 0.89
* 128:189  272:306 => 0.79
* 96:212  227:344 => 0.89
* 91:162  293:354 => 0.90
